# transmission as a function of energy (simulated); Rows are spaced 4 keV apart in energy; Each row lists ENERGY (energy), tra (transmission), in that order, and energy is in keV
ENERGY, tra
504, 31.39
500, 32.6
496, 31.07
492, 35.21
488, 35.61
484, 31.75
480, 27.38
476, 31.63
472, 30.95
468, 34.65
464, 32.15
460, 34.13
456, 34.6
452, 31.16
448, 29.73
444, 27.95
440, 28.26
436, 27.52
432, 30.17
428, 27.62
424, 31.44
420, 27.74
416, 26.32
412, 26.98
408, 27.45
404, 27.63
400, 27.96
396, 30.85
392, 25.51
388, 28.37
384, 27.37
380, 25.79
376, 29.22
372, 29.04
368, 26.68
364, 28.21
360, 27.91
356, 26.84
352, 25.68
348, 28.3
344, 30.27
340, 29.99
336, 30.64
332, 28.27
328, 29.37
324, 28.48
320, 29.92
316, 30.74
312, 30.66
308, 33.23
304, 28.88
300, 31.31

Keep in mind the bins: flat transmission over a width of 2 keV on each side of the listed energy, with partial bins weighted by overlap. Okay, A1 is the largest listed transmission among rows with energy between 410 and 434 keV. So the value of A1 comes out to 31.44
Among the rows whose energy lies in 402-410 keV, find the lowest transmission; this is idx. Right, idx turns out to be 27.45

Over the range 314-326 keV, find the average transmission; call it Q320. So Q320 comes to 29.7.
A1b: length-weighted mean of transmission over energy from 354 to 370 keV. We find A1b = 27.4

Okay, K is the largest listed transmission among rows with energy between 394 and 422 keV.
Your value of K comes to 30.85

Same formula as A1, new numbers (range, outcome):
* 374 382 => 29.22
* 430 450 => 30.17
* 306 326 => 33.23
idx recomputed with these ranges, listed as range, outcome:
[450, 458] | 31.16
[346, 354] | 25.68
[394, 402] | 27.96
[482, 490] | 31.75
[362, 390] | 25.79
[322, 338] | 28.27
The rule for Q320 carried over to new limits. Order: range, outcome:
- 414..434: 28.7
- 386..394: 26.9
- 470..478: 31.3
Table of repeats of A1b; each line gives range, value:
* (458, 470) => 33.6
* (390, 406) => 28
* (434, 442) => 27.9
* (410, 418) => 26.6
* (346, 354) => 27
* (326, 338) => 29.4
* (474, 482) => 29.5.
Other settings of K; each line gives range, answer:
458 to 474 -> 34.65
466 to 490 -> 35.61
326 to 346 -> 30.64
